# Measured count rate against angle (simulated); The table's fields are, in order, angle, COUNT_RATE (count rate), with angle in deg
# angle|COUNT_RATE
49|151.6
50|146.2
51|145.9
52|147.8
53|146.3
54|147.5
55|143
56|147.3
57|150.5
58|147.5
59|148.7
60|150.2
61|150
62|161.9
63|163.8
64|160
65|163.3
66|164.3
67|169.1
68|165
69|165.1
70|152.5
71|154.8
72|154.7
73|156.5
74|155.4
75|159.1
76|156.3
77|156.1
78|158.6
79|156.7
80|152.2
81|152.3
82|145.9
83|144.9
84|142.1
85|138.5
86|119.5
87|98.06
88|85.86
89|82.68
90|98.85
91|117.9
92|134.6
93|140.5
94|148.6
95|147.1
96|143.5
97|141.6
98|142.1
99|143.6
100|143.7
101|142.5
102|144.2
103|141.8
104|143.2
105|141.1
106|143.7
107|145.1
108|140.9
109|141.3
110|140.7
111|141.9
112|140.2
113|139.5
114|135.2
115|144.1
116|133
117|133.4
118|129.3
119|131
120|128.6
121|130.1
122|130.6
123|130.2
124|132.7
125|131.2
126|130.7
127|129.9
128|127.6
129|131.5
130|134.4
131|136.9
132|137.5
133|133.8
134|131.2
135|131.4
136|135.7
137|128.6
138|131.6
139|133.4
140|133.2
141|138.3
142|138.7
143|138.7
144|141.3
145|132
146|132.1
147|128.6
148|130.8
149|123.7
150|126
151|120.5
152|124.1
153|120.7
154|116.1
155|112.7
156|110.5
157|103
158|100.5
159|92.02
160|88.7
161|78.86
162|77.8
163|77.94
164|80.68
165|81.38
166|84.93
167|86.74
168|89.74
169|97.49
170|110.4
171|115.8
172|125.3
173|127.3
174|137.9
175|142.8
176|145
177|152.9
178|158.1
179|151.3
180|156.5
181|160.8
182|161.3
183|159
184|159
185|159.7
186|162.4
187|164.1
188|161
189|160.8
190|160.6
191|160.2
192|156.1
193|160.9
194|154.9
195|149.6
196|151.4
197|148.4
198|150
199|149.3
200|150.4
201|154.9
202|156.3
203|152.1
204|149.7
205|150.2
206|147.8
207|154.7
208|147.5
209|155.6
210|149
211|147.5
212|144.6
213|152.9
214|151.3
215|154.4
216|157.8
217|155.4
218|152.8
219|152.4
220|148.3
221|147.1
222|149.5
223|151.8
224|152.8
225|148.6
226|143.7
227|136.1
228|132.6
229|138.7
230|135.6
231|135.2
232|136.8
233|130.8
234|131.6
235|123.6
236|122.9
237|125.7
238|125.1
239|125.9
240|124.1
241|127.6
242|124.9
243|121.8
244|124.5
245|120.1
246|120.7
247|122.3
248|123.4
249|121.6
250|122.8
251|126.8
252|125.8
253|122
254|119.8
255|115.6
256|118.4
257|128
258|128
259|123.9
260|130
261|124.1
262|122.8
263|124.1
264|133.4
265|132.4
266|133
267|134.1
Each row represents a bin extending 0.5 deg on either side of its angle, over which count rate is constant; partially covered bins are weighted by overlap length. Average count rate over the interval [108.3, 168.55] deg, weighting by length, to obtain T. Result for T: 123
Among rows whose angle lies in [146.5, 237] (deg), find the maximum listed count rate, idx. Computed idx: 164.1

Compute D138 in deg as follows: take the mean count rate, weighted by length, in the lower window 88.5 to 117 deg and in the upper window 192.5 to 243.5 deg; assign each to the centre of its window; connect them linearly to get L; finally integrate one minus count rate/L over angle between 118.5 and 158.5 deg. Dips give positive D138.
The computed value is 3.1 deg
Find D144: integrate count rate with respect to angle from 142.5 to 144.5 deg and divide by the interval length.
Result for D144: 140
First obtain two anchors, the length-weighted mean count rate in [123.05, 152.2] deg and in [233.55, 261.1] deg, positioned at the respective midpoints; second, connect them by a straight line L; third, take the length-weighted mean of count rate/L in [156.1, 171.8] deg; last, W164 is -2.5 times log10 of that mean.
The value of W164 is 0.37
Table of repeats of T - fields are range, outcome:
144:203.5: 131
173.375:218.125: 154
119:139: 132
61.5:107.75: 144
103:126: 137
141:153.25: 130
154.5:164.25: 92.6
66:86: 154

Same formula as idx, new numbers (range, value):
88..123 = 148.6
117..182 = 161.3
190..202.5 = 160.9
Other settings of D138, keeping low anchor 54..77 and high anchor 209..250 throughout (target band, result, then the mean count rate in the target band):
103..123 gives 1.76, 137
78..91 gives 2.25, 127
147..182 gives 6.98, 116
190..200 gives -0.87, 154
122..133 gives 1.24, 132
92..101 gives 0.55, 143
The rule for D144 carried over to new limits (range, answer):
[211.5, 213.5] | 149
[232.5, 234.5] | 131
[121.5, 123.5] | 130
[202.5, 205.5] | 151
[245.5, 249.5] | 122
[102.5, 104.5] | 142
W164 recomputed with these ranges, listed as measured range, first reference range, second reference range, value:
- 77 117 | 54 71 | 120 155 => 0.06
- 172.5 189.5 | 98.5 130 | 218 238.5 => -0.12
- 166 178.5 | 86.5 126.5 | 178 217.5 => 0.21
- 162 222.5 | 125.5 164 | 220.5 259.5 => -0.14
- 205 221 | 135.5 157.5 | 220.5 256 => -0.17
